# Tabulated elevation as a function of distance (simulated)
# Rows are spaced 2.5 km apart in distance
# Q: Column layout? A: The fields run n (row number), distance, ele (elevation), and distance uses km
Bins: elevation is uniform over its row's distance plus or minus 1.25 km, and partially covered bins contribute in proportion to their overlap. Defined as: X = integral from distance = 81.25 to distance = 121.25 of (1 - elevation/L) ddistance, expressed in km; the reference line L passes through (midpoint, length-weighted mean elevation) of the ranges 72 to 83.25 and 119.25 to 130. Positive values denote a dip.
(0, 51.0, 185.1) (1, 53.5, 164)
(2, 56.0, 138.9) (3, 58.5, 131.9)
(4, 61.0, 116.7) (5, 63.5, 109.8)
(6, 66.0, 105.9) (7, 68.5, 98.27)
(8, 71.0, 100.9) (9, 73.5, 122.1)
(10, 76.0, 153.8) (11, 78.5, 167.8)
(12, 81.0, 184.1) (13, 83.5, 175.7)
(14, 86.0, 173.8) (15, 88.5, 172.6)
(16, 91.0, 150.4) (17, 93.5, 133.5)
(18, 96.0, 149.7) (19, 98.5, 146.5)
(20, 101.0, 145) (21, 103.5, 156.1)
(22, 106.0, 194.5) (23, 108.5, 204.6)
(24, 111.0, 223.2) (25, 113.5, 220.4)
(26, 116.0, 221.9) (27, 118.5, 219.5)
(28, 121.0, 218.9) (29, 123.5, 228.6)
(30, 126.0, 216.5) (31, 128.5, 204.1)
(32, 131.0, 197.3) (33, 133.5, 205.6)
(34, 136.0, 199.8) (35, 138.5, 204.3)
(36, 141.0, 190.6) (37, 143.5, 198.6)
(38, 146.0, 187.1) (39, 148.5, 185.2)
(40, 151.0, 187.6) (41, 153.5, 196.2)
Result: 1.5 km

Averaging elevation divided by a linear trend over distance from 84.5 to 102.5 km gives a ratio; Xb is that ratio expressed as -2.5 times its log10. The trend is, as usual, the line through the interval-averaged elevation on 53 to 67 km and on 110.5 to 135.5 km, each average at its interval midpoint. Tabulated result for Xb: 0.128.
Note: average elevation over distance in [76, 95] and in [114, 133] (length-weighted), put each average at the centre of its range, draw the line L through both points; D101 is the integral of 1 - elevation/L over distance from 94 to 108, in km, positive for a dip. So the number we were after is 2.0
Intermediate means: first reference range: 164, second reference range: 215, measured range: 160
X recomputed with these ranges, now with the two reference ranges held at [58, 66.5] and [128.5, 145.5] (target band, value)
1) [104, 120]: -3.74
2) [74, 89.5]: -3.55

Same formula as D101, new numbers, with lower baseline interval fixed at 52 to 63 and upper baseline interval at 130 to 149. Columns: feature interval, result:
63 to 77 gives 3.03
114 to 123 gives -1.97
